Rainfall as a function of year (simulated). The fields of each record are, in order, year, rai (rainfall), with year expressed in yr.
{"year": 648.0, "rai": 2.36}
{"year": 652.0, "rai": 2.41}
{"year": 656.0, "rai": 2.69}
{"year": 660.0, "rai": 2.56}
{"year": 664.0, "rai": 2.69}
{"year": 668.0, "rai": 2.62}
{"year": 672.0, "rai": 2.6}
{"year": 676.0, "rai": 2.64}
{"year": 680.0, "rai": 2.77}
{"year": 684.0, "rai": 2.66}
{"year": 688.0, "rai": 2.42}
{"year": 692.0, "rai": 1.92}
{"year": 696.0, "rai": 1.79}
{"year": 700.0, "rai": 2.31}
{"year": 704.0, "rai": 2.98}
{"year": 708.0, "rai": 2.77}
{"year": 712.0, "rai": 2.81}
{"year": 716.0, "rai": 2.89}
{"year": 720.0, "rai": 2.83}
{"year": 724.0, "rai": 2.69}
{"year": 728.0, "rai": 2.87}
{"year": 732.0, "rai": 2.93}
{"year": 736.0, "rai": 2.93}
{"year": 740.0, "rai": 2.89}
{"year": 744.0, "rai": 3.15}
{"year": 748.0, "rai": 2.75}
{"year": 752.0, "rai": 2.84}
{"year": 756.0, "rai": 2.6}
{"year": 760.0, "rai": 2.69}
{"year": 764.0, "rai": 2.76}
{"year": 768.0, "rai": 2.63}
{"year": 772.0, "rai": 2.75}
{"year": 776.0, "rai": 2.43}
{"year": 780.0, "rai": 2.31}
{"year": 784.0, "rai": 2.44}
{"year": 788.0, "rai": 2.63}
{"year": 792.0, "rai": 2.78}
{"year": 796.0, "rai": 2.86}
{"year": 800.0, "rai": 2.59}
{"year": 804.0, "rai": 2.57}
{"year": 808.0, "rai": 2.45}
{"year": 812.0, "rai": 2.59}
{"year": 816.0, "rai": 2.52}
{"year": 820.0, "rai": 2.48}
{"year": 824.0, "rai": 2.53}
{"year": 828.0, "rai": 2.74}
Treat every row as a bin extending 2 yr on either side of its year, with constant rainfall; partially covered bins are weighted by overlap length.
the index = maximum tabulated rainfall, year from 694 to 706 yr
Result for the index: 2.98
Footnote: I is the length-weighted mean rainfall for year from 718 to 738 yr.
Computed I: 2.85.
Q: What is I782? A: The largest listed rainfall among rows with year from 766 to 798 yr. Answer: 2.86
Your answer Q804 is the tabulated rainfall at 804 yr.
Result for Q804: 2.57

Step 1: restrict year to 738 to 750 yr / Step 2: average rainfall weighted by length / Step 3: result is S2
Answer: 2.93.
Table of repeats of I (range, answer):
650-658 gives 2.55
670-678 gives 2.62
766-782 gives 2.53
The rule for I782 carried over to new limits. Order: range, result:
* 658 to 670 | 2.69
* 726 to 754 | 3.15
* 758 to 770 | 2.76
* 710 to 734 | 2.93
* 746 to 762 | 2.84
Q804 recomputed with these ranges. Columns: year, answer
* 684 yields 2.66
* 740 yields 2.89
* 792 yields 2.78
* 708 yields 2.77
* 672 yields 2.6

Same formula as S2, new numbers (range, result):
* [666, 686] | 2.66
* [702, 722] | 2.86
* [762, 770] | 2.69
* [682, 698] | 2.2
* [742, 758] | 2.83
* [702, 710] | 2.88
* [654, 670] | 2.64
